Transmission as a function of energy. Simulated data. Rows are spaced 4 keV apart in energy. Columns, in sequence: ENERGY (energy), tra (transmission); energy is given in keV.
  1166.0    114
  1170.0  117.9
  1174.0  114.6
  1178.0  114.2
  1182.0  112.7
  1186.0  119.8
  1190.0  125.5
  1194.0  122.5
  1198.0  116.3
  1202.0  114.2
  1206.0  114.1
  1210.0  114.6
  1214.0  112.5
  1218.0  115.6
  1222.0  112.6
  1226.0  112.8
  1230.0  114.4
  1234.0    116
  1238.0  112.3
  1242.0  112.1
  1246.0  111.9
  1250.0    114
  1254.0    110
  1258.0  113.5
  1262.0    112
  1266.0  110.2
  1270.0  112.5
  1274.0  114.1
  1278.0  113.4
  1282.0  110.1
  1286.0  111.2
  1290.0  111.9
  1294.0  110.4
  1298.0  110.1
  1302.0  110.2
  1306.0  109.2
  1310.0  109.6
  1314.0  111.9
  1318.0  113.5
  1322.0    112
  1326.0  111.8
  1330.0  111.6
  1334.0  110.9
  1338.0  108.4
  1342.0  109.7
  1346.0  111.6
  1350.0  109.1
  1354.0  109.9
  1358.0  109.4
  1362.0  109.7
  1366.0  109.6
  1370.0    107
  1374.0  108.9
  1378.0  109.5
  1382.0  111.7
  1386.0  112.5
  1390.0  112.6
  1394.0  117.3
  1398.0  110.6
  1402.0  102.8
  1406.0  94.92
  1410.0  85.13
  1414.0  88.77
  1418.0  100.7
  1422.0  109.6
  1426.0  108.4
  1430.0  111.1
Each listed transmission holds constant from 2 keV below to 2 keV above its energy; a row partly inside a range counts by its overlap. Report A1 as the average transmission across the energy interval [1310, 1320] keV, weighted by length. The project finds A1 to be 112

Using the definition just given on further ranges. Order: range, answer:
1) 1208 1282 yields 113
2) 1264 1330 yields 111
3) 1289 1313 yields 110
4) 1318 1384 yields 110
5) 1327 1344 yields 110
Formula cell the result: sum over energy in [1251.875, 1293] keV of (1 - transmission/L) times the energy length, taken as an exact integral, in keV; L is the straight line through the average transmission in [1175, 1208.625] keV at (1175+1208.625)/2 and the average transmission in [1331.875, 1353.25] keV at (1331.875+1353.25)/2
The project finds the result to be 0.54 keV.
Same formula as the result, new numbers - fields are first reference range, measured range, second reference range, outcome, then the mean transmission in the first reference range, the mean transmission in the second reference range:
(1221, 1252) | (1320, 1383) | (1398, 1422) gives -4.61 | 113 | 97.1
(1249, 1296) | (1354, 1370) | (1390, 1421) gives -0.71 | 112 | 101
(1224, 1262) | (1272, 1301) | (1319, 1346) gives 0.10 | 113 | 111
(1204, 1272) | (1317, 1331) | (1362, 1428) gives -0.40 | 113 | 106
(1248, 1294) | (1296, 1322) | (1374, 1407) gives 0.08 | 112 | 109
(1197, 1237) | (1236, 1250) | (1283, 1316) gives 0.08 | 114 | 111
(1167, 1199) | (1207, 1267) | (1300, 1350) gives 1.12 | 118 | 111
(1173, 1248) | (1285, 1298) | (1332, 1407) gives 0.15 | 115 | 109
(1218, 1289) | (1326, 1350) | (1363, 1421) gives -0.51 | 113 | 105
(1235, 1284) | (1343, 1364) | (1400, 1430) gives -1.09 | 112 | 99.4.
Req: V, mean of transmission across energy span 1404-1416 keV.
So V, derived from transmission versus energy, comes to 89.6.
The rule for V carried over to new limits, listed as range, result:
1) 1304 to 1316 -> 110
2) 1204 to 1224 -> 114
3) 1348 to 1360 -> 109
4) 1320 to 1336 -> 112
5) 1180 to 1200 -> 119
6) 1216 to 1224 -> 114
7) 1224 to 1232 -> 114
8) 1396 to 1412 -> 98.4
